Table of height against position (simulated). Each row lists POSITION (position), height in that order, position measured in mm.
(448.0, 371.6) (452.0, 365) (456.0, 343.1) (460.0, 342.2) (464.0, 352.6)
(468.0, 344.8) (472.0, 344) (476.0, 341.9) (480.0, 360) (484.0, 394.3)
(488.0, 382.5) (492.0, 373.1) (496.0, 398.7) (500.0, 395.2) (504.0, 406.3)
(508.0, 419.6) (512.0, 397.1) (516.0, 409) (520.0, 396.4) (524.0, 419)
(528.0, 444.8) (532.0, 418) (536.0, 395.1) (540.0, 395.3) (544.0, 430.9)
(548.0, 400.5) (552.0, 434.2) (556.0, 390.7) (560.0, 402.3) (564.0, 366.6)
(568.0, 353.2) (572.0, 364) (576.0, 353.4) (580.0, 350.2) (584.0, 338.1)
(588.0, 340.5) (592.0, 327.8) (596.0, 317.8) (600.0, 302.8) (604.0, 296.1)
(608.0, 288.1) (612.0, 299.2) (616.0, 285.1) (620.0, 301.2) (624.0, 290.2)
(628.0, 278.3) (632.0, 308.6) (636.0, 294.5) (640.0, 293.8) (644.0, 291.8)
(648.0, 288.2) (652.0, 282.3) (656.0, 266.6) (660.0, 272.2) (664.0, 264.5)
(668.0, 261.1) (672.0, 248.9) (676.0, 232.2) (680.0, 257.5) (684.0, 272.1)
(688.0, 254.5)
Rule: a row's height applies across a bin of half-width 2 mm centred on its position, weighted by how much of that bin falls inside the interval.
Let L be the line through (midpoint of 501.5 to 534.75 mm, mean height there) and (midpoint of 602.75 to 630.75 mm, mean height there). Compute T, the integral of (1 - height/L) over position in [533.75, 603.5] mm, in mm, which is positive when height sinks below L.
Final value -3.1 mm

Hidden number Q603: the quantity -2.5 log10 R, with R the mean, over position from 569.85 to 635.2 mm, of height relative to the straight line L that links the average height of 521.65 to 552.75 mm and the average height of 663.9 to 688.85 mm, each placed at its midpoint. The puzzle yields 0.09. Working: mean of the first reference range 416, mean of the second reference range 255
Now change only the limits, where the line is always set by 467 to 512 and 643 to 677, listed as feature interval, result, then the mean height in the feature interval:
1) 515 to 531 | -0.17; 418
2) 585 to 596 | -0.06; 332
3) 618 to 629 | 0.00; 291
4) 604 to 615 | 0.03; 293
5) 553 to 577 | -0.14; 375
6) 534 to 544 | -0.16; 402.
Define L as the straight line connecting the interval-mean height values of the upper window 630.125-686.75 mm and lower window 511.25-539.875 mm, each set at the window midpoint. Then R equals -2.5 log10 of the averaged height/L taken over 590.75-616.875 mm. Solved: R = 0.10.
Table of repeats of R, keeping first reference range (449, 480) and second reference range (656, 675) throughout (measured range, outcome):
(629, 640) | -0.09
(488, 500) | -0.15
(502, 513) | -0.23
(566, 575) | -0.18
